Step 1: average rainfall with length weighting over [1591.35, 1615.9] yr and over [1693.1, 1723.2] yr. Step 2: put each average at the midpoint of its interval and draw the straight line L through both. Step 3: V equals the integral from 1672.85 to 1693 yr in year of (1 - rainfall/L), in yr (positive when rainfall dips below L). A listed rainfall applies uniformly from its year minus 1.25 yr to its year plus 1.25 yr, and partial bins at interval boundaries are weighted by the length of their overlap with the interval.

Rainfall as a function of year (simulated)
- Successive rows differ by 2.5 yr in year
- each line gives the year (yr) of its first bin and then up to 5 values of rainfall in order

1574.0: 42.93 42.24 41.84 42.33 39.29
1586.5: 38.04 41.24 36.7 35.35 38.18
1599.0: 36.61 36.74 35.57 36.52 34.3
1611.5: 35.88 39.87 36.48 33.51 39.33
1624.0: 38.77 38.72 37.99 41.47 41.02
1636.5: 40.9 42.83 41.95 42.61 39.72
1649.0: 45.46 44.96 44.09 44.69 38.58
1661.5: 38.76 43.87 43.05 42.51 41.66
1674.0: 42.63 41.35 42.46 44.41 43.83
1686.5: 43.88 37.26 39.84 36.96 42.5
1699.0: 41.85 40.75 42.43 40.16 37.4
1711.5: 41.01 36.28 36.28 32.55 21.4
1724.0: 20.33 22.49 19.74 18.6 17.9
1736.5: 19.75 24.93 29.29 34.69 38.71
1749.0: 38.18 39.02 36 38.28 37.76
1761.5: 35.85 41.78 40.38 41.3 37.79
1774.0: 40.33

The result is -2.6 yr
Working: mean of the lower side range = 36.6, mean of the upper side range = 37.2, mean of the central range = 41.9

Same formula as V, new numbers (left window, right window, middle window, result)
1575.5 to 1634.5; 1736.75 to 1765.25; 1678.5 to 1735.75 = 2.7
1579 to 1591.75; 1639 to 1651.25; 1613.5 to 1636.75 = 1.7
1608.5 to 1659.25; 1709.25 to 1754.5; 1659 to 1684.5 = -4.4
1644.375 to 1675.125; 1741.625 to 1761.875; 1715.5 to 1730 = 5.0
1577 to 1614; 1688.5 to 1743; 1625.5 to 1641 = -2.0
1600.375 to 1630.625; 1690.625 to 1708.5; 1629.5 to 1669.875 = -3.9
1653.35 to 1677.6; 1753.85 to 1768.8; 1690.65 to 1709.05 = 0.2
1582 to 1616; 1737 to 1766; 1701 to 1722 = -0.5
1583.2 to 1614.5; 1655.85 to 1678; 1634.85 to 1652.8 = -1.0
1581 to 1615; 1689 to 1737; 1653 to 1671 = -3.9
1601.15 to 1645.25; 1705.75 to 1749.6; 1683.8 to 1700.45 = -4.3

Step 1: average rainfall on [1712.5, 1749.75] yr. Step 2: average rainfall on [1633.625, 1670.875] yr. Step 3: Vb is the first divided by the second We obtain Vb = 0.65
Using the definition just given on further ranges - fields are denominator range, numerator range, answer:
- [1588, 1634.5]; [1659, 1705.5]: 1.11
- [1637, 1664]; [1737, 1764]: 0.83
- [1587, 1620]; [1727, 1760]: 0.82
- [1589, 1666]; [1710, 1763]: 0.77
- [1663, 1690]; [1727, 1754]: 0.67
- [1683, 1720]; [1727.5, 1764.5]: 0.79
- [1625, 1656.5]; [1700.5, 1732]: 0.76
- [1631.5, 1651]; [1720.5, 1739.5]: 0.49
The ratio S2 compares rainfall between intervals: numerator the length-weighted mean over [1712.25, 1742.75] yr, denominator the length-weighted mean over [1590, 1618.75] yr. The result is 0.69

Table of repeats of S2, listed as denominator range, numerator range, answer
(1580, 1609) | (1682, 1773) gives 0.92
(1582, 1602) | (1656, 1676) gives 1.10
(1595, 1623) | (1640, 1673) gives 1.16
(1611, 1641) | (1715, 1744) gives 0.63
